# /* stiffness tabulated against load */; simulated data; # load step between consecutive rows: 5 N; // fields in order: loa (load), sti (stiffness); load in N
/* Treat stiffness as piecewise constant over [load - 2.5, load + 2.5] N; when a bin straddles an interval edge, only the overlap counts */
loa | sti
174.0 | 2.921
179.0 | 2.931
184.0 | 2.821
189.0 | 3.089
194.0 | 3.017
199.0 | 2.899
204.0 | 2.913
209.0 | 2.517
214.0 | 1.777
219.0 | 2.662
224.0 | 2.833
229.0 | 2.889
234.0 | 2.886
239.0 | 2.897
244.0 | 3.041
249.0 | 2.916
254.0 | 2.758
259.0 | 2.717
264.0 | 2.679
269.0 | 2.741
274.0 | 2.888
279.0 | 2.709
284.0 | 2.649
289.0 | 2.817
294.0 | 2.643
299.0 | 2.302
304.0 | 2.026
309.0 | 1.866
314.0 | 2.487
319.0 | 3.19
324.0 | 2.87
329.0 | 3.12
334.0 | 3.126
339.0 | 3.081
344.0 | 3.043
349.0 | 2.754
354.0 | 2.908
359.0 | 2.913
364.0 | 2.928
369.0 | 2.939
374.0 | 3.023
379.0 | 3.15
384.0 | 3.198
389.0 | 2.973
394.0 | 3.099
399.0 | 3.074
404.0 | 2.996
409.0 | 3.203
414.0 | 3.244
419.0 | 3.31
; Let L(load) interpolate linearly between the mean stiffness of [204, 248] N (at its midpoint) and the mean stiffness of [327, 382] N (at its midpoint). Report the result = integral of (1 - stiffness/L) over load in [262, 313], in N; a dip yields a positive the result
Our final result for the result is 5.6 N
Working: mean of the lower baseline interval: 2.71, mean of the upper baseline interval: 3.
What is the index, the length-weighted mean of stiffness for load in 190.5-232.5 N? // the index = 2.7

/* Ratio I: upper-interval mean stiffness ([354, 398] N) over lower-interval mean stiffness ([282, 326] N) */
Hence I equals 1.19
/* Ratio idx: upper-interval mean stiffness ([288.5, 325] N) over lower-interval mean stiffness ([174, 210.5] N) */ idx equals 0.9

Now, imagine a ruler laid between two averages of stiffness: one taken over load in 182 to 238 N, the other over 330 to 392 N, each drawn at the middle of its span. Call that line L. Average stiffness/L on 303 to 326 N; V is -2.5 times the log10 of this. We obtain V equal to 0.17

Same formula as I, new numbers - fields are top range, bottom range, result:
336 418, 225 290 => 1.08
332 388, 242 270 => 1.07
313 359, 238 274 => 1.05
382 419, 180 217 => 1.15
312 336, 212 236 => 1.13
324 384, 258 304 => 1.13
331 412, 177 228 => 1.10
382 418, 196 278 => 1.13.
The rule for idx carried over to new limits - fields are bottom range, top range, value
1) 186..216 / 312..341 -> 1.10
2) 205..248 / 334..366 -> 1.09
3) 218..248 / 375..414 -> 1.08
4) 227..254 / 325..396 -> 1.04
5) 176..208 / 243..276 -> 0.96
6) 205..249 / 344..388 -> 1.10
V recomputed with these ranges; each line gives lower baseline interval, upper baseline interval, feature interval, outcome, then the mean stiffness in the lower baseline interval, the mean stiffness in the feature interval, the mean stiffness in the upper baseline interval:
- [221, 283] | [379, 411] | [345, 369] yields 0.05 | 2.82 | 2.89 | 3.09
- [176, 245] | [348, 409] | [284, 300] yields 0.11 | 2.79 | 2.62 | 3.01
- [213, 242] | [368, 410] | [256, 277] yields 0.02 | 2.71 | 2.76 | 3.07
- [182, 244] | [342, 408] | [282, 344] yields 0.09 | 2.78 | 2.7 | 3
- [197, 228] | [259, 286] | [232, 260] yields -0.08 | 2.61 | 2.88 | 2.73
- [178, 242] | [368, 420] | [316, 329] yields -0.02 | 2.78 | 3.03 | 3.11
